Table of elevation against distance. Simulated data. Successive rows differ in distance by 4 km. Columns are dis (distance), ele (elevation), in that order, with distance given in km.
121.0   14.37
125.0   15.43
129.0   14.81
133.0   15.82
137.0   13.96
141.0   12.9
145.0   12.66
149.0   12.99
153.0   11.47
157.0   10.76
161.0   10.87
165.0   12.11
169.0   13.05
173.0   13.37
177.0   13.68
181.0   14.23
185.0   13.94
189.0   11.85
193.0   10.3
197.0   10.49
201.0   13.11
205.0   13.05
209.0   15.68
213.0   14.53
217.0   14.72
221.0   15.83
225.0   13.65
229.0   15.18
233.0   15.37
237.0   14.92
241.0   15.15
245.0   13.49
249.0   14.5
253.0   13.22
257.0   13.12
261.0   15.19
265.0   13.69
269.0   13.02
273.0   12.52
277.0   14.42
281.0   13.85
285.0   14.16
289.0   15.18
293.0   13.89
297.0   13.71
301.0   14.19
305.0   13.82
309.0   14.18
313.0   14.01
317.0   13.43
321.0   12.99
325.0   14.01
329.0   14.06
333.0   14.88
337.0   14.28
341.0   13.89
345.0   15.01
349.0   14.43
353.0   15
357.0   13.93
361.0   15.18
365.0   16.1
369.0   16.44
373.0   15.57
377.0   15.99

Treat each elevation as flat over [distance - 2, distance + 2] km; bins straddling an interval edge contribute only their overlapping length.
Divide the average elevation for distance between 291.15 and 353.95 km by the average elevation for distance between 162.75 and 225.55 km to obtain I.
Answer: 1.06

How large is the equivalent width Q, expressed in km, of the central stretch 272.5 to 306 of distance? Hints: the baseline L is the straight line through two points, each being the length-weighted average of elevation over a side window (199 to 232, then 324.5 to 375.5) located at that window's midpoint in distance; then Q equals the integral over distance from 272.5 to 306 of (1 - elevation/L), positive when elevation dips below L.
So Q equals 1.50 km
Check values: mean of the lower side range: 14.5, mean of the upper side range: 14.9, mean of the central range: 14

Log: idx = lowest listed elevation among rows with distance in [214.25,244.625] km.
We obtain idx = 13.65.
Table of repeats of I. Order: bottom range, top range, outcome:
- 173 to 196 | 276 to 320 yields 1.10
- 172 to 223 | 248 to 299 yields 1.03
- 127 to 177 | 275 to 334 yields 1.09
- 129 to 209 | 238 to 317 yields 1.09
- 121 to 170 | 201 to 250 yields 1.11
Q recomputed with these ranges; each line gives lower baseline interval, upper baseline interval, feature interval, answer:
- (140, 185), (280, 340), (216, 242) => -3.4 km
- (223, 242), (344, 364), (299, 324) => 1.7 km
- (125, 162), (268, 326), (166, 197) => 1.3 km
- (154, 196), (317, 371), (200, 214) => -1.5 km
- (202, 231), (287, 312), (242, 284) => 1.8 km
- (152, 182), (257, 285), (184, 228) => -1.6 km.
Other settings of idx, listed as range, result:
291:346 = 12.99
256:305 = 12.52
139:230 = 10.3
